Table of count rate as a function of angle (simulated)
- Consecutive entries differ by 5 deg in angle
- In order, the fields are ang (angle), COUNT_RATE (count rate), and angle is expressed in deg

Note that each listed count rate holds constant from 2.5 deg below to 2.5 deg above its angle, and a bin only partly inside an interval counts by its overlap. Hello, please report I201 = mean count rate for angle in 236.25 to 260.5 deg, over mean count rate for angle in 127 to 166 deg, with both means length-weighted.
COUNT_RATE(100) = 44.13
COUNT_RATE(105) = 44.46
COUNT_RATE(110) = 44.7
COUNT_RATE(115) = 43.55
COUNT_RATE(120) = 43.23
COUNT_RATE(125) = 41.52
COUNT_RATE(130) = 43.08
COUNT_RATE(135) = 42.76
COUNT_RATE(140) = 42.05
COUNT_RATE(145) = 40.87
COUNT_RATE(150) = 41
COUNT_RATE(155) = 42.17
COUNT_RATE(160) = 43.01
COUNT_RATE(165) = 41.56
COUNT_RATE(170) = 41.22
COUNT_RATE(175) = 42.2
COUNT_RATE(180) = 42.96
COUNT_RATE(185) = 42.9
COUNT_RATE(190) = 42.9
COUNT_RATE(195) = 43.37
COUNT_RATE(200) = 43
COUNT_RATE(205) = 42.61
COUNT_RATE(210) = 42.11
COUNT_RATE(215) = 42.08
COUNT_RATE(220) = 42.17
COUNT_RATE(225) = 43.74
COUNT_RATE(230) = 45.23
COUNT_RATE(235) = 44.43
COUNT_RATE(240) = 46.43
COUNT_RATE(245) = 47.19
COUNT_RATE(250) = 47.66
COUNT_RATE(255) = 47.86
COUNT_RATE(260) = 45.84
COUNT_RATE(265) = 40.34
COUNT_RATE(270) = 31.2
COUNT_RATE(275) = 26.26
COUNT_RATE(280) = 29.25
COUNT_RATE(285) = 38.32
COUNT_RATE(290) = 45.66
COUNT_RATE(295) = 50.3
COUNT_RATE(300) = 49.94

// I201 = 1.12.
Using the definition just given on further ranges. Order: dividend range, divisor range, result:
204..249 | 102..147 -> 1.03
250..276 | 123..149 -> 0.95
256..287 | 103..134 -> 0.82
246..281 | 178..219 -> 0.92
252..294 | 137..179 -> 0.92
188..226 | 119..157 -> 1.02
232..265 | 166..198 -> 1.08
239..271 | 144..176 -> 1.06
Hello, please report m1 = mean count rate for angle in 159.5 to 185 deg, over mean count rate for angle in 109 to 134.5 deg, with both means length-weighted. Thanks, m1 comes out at 0.98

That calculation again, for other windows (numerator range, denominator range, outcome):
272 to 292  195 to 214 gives 0.81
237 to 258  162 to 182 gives 1.12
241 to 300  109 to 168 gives 0.98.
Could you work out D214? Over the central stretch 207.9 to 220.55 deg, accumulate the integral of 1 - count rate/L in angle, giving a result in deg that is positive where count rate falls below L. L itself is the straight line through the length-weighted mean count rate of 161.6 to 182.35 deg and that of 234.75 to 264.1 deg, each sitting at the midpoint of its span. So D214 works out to 0.66 deg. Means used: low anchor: 42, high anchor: 46.4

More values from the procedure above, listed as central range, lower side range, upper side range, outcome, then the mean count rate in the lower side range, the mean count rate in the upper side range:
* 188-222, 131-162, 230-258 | 1.6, 42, 46.6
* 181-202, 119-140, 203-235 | -0.1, 42.5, 43.1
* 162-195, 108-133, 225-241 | 1.3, 43.2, 45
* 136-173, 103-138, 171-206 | 1.1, 43.3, 42.8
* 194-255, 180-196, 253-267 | -0.6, 43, 44.7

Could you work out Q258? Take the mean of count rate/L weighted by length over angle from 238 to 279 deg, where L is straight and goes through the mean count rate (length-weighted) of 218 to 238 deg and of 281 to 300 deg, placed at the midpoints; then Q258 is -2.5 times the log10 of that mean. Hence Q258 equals 0.08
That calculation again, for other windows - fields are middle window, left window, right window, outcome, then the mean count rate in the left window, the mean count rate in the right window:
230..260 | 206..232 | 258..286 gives -0.19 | 43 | 34.8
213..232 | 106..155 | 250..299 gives -0.06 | 42.6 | 40.2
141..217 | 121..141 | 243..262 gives 0.05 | 42.4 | 47.2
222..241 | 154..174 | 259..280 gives -0.20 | 42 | 34.4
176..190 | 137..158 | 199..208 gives -0.01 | 41.6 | 42.7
